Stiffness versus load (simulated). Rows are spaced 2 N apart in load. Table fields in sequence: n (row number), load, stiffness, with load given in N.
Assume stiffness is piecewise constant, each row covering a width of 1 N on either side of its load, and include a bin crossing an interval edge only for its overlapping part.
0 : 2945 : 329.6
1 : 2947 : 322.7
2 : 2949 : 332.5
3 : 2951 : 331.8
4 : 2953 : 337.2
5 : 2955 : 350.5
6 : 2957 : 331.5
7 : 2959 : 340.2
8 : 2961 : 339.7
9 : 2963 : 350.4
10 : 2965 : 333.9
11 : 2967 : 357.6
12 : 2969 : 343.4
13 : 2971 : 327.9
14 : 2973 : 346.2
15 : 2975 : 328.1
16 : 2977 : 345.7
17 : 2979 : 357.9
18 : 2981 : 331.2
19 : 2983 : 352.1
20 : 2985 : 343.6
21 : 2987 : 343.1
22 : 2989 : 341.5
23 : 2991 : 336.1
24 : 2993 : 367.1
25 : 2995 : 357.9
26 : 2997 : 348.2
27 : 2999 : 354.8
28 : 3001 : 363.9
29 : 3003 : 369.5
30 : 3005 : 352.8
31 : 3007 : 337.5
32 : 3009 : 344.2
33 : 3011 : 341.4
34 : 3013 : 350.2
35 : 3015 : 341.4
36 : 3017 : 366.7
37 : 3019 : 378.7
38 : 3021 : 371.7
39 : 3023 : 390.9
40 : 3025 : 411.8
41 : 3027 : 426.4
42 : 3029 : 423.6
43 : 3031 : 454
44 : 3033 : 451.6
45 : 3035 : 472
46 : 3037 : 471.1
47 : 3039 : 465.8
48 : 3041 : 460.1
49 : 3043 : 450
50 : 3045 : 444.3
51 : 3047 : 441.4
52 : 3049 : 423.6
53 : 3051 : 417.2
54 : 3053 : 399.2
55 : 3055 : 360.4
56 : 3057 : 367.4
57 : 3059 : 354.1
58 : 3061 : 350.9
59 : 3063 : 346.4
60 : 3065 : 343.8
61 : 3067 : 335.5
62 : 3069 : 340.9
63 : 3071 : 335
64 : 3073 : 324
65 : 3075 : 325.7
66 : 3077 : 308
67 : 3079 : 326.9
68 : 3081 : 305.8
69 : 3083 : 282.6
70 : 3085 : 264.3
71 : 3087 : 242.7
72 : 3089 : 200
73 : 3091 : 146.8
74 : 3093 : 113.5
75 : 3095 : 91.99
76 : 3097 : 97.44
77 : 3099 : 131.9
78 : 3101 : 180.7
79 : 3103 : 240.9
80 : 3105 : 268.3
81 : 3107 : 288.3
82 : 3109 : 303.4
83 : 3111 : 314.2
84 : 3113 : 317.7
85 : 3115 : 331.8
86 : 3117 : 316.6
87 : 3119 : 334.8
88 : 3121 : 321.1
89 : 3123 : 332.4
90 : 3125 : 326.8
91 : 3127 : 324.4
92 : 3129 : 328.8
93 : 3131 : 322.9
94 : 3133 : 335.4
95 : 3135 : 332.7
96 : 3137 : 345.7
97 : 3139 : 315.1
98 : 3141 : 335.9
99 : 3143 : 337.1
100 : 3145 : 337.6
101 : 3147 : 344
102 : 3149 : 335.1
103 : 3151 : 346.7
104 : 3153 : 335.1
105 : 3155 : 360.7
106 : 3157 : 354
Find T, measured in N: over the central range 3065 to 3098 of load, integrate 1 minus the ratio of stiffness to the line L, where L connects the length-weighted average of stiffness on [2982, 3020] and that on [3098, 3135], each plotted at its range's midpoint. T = 6.2 N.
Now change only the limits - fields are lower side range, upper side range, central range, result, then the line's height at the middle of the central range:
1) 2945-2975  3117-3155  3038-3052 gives -4.5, 336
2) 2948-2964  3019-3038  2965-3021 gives 5.0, 384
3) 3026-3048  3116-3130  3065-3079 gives 2.5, 400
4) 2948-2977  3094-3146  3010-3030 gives -3.7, 321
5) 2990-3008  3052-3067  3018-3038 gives -3.9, 356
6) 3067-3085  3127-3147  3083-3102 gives 8.9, 321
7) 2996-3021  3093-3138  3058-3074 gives -1.4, 313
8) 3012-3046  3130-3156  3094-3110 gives 7.2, 367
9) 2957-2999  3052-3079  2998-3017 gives -0.4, 345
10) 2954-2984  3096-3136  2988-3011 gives -1.4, 331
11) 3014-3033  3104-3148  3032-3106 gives 9.7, 365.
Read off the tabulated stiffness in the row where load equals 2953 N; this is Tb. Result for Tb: 337.2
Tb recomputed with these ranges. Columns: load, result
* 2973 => 346.2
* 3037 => 471.1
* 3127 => 324.4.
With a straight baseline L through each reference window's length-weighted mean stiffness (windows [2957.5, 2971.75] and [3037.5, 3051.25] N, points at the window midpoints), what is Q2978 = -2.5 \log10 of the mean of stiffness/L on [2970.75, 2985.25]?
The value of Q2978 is 0.05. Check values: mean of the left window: 342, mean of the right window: 446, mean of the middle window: 342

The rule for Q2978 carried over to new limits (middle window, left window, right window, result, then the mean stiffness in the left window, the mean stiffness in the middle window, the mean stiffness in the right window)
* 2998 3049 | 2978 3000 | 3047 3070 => -0.12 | 349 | 402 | 370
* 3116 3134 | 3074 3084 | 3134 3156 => 0.01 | 310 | 327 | 339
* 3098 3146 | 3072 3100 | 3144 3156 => -0.04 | 226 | 305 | 343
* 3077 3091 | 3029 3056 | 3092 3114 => 0.09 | 439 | 264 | 213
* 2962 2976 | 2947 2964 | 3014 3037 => 0.03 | 338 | 341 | 411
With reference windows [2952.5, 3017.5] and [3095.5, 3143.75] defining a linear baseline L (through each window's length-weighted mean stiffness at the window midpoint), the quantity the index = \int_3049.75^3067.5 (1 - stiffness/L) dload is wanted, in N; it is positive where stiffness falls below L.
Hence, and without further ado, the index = -2.7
